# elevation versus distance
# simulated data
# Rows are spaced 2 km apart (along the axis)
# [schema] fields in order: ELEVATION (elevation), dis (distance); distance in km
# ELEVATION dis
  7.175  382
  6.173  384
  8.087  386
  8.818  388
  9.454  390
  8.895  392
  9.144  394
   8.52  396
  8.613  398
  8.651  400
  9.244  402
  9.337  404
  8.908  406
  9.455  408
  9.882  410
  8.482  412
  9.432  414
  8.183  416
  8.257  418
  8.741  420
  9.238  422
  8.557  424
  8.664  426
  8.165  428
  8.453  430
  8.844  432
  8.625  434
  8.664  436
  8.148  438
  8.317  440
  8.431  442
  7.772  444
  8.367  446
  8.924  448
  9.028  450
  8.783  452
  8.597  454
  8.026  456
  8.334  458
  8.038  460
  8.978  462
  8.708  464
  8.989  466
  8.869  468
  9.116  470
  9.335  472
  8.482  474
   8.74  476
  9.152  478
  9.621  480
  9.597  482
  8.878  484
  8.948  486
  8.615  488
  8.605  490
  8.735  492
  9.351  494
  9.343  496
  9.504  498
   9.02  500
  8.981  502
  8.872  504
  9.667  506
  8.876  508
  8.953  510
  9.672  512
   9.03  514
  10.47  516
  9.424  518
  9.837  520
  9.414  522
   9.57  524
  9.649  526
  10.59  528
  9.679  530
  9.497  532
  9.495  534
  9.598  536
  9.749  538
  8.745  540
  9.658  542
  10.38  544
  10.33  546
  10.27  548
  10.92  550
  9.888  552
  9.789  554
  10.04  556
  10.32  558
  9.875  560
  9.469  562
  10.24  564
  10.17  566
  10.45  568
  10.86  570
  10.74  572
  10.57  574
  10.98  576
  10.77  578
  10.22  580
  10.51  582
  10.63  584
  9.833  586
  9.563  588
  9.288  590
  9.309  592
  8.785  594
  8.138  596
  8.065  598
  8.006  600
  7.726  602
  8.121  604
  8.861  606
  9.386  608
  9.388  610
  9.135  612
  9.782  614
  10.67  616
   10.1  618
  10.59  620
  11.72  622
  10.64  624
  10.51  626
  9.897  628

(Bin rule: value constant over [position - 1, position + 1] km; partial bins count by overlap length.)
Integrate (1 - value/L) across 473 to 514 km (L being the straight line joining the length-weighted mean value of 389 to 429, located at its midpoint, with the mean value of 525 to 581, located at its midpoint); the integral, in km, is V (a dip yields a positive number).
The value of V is 2.2 km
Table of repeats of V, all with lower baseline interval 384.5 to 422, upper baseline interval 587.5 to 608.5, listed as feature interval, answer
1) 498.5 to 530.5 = -2.8 km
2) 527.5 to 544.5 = -1.9 km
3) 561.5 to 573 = -2.3 km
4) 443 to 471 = 0.6 km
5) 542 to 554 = -2.2 km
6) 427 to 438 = 0.4 km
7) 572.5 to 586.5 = -3.1 km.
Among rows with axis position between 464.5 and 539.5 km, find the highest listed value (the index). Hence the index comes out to 10.59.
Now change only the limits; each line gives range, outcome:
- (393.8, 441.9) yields 9.882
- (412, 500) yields 9.621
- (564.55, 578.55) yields 10.98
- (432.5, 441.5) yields 8.664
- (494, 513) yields 9.672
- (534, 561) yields 10.92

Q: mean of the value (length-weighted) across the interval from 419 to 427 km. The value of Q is 8.8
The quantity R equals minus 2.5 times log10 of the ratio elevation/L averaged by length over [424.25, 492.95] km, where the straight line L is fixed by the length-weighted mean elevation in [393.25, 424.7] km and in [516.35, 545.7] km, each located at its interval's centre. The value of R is 0.07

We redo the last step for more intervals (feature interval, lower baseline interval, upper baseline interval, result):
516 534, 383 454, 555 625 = -0.04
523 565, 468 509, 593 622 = -0.09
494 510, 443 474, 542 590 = 0.01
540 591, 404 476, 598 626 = -0.10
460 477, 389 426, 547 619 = 0.04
